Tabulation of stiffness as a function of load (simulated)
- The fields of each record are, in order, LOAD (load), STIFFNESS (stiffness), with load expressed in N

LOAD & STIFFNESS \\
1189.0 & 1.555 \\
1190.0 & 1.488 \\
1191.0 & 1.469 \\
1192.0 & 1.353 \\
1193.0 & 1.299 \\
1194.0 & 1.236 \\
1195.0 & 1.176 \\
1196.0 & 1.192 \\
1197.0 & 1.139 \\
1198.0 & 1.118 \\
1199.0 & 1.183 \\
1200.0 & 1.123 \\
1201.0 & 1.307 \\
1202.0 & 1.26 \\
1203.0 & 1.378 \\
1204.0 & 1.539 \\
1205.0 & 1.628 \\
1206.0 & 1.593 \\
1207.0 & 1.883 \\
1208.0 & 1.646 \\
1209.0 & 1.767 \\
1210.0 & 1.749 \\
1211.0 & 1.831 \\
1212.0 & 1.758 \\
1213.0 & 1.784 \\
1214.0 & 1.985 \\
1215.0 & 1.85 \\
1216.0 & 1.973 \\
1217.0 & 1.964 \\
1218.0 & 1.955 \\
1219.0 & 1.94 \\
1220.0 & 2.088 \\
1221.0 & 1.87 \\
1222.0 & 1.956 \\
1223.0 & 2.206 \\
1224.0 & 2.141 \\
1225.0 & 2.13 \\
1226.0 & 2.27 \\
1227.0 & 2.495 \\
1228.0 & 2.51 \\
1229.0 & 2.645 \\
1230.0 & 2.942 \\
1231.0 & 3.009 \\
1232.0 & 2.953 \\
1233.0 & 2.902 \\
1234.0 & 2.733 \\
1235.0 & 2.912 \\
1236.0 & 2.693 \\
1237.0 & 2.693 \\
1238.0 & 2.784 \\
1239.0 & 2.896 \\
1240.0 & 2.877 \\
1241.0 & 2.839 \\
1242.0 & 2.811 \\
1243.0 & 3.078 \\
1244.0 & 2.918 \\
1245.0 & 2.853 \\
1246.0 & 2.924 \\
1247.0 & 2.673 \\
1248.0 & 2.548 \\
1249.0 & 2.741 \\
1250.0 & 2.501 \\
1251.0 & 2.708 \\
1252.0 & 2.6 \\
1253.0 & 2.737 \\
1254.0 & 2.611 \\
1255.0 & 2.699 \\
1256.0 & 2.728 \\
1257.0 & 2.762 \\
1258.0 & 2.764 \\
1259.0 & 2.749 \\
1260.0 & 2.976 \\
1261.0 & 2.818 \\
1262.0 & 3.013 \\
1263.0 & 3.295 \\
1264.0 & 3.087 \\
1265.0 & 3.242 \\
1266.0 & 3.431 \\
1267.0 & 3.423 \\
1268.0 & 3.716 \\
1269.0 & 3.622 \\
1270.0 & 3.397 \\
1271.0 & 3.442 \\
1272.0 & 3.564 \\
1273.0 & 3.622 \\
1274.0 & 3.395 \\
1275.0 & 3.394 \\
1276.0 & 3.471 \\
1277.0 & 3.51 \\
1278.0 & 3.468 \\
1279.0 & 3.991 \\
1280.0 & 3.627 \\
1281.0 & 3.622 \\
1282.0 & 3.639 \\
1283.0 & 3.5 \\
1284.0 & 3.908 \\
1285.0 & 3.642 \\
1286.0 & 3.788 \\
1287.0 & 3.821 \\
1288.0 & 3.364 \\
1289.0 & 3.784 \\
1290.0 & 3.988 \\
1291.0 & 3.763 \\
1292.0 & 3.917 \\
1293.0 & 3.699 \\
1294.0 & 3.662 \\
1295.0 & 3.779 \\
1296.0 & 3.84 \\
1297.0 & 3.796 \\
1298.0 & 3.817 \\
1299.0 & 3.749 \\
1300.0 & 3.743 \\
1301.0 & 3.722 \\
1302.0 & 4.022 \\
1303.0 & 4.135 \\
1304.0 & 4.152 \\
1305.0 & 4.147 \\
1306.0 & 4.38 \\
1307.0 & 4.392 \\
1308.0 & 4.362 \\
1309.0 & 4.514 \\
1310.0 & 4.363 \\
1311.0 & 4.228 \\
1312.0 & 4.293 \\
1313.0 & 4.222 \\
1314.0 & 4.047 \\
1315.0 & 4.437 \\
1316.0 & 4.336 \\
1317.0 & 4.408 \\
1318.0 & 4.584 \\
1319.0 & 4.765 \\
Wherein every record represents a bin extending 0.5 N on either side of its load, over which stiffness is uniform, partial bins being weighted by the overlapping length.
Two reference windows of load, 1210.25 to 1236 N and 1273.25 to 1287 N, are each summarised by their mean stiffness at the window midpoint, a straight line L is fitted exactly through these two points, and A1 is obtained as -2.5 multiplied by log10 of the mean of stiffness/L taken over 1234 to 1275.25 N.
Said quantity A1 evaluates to 0.01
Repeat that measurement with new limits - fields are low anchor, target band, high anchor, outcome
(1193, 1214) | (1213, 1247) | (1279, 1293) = -0.14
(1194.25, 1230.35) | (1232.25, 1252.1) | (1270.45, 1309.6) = -0.10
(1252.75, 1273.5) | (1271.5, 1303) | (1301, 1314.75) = 0.00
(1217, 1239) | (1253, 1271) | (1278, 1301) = 0.03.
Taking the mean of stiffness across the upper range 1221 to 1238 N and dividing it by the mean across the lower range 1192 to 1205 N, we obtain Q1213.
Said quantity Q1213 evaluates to 2.02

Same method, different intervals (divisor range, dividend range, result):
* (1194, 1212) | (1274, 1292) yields 2.54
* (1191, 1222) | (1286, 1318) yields 2.54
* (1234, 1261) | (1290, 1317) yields 1.47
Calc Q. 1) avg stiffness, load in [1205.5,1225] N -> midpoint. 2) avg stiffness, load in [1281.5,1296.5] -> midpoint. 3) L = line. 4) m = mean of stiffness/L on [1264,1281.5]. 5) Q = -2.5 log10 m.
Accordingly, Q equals -0.06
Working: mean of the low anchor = 1.9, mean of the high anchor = 3.74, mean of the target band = 3.51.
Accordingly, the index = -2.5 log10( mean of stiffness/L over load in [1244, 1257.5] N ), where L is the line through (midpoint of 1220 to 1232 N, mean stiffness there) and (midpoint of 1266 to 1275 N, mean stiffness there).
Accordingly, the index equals 0.115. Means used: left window 2.39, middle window 2.71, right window 3.51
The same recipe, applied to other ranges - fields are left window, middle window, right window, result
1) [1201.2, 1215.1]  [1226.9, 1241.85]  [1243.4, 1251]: -0.174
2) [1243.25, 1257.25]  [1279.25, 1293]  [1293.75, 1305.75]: -0.046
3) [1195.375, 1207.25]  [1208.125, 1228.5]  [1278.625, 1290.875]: -0.097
